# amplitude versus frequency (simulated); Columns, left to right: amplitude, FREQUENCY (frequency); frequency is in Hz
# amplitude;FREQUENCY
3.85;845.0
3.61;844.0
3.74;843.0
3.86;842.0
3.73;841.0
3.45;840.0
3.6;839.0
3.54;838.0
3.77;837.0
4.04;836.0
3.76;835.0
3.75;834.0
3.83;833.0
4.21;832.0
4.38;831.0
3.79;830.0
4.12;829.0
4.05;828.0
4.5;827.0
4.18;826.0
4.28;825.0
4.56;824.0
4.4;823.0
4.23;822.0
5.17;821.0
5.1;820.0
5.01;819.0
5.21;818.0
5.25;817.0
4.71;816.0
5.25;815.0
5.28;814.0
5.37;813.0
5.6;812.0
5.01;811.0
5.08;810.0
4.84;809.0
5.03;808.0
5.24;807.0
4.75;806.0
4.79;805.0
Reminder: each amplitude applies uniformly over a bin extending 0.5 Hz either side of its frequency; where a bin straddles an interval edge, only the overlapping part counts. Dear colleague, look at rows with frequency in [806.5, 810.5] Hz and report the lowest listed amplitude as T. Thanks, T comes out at 4.84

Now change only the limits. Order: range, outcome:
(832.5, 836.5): 3.75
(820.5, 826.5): 4.18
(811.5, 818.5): 4.71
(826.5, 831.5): 3.79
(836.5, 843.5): 3.45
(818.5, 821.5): 5.01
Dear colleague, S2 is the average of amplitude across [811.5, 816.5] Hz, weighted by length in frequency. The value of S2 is 5.24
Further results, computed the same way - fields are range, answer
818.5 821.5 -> 5.09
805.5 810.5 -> 4.99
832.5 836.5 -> 3.84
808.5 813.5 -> 5.18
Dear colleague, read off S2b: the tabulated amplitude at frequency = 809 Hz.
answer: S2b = 4.84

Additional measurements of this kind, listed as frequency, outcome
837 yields 3.77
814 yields 5.28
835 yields 3.76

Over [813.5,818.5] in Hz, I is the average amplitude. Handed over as 5.14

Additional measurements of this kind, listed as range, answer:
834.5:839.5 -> 3.74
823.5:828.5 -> 4.31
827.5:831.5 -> 4.08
